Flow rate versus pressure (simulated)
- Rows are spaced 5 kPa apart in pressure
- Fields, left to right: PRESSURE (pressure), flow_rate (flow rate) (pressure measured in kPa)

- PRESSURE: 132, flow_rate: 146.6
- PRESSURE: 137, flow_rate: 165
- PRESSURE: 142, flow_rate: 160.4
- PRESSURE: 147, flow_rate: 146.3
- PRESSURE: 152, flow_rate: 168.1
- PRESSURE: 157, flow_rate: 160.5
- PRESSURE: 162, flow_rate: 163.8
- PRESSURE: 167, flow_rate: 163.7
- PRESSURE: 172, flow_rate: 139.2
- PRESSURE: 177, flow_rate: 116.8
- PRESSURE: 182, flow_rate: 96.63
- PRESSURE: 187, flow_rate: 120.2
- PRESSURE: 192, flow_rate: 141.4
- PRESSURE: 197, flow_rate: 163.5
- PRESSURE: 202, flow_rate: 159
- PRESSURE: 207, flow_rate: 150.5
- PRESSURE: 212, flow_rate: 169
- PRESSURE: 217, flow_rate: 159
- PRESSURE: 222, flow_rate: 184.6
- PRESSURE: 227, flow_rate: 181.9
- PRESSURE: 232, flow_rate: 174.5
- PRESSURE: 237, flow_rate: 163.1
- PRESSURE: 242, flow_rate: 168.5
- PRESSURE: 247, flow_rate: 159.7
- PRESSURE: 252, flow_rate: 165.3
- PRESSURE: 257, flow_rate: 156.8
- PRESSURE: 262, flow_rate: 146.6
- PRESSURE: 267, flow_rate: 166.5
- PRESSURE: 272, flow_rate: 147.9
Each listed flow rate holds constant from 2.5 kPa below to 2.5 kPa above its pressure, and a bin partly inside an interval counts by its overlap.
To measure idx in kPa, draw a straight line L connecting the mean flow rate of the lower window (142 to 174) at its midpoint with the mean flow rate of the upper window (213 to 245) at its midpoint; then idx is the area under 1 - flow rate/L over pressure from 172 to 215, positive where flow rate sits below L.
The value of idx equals 6.5 kPa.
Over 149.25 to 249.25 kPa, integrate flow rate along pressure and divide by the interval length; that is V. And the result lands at 155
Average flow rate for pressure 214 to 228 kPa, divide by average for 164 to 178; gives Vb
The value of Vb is 1.2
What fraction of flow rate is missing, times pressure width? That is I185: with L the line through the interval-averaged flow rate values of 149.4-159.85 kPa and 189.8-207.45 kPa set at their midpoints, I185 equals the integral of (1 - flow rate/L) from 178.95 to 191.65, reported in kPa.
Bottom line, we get 3.45 kPa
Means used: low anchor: 164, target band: 114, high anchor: 154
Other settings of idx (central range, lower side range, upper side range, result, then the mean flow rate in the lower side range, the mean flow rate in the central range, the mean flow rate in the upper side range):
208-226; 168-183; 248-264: -3.7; 124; 170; 157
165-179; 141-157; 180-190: -1.3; 158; 140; 111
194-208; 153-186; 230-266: -0.8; 140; 158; 162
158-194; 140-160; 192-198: 4.8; 159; 136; 154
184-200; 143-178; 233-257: 1.7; 153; 141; 164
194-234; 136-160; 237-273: -1.9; 160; 167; 160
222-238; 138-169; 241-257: -1.3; 161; 176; 163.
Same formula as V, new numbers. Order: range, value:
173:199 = 128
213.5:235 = 174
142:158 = 158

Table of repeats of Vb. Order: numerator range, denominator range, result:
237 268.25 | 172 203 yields 1.21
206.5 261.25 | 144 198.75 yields 1.16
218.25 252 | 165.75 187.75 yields 1.36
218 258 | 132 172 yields 1.07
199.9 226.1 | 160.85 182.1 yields 1.19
